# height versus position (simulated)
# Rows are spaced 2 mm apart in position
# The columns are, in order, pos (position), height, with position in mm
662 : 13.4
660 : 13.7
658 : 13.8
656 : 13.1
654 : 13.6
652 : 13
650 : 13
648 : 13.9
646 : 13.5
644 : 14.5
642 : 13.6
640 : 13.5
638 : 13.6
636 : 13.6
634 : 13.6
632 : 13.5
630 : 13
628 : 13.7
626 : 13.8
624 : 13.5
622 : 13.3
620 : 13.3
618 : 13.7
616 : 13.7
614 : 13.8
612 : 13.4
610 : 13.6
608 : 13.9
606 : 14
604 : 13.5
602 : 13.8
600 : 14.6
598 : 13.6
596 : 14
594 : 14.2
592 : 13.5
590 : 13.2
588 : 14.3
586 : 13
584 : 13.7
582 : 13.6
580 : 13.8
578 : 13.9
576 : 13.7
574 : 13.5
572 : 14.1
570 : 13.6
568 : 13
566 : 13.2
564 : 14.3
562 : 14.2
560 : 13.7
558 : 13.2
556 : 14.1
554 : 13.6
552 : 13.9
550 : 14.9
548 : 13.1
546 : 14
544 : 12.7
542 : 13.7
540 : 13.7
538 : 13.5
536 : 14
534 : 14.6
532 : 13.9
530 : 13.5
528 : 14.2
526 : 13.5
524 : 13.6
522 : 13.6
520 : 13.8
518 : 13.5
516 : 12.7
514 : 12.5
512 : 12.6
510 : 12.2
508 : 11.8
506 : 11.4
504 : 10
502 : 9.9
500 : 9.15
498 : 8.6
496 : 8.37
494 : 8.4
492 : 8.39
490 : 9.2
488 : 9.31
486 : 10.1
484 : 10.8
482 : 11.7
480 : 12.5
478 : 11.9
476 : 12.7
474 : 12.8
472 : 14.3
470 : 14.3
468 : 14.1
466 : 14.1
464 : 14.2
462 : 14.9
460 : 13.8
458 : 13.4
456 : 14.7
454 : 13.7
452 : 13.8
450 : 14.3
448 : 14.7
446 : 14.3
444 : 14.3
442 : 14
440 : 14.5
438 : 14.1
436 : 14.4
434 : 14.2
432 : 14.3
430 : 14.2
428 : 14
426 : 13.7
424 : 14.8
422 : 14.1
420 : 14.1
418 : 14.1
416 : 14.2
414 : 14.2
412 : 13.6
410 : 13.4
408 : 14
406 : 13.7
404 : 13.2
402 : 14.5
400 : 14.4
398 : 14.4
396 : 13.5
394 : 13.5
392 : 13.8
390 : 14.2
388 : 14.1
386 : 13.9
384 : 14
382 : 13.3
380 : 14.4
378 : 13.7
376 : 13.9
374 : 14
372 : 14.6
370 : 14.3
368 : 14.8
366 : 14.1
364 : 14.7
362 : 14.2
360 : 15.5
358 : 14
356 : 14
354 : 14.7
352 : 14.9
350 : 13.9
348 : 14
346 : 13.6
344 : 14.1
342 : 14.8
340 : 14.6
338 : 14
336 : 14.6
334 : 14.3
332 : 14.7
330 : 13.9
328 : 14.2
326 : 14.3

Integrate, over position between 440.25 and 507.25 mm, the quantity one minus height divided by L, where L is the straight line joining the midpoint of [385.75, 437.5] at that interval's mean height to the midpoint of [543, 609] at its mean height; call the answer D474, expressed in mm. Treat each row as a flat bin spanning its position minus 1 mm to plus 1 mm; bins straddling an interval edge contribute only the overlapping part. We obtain 8.2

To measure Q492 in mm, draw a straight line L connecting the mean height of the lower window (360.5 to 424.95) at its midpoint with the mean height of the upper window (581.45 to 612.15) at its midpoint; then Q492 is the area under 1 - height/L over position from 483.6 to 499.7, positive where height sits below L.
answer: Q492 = 5.6 mm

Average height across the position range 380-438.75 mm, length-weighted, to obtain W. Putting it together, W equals 14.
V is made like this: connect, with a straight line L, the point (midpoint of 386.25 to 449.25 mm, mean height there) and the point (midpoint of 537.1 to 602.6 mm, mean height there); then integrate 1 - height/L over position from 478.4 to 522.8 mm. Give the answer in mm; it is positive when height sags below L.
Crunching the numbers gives 9.4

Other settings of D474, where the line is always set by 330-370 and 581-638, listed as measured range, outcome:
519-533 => 0.2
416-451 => -0.2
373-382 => 0.2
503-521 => 2.1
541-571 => 0.3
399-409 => 0.2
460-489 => 2.7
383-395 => 0.3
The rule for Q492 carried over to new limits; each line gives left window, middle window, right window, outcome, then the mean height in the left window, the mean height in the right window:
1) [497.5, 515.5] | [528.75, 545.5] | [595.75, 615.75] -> -2.6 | 11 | 13.8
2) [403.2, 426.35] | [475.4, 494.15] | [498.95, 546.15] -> 3.8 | 13.9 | 12.8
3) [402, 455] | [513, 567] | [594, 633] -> 0.6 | 14.1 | 13.7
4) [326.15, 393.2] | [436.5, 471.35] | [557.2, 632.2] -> -0.5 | 14.2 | 13.7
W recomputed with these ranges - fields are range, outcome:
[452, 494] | 12.5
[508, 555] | 13.5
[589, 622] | 13.7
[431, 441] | 14.3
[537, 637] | 13.7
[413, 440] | 14.2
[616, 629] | 13.6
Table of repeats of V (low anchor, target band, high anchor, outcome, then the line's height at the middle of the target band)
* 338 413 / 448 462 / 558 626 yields -0.11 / 14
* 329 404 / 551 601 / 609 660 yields -0.18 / 13.7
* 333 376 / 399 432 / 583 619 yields 0.43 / 14.2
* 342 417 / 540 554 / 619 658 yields 0.01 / 13.7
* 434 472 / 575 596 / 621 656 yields 0.02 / 13.7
